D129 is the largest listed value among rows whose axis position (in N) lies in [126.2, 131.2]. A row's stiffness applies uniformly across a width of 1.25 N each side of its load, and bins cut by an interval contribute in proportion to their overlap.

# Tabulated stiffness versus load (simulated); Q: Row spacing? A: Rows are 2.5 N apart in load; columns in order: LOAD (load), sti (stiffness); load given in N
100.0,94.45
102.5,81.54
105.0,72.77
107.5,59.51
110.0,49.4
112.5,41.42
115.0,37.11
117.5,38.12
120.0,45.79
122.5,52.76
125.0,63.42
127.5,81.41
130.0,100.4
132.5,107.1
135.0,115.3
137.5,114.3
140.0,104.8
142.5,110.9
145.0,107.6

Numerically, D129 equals 100.4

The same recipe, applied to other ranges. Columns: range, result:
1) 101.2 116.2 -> 81.54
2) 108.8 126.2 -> 63.42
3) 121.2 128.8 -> 81.41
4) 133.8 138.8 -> 115.3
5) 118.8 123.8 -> 52.76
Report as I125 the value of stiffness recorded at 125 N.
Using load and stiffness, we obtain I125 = 63.42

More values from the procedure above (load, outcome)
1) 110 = 49.4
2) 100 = 94.45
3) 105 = 72.77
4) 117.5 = 38.12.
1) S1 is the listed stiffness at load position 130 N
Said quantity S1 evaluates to 100.4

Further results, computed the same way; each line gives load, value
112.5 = 41.42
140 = 104.8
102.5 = 81.54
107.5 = 59.51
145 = 107.6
